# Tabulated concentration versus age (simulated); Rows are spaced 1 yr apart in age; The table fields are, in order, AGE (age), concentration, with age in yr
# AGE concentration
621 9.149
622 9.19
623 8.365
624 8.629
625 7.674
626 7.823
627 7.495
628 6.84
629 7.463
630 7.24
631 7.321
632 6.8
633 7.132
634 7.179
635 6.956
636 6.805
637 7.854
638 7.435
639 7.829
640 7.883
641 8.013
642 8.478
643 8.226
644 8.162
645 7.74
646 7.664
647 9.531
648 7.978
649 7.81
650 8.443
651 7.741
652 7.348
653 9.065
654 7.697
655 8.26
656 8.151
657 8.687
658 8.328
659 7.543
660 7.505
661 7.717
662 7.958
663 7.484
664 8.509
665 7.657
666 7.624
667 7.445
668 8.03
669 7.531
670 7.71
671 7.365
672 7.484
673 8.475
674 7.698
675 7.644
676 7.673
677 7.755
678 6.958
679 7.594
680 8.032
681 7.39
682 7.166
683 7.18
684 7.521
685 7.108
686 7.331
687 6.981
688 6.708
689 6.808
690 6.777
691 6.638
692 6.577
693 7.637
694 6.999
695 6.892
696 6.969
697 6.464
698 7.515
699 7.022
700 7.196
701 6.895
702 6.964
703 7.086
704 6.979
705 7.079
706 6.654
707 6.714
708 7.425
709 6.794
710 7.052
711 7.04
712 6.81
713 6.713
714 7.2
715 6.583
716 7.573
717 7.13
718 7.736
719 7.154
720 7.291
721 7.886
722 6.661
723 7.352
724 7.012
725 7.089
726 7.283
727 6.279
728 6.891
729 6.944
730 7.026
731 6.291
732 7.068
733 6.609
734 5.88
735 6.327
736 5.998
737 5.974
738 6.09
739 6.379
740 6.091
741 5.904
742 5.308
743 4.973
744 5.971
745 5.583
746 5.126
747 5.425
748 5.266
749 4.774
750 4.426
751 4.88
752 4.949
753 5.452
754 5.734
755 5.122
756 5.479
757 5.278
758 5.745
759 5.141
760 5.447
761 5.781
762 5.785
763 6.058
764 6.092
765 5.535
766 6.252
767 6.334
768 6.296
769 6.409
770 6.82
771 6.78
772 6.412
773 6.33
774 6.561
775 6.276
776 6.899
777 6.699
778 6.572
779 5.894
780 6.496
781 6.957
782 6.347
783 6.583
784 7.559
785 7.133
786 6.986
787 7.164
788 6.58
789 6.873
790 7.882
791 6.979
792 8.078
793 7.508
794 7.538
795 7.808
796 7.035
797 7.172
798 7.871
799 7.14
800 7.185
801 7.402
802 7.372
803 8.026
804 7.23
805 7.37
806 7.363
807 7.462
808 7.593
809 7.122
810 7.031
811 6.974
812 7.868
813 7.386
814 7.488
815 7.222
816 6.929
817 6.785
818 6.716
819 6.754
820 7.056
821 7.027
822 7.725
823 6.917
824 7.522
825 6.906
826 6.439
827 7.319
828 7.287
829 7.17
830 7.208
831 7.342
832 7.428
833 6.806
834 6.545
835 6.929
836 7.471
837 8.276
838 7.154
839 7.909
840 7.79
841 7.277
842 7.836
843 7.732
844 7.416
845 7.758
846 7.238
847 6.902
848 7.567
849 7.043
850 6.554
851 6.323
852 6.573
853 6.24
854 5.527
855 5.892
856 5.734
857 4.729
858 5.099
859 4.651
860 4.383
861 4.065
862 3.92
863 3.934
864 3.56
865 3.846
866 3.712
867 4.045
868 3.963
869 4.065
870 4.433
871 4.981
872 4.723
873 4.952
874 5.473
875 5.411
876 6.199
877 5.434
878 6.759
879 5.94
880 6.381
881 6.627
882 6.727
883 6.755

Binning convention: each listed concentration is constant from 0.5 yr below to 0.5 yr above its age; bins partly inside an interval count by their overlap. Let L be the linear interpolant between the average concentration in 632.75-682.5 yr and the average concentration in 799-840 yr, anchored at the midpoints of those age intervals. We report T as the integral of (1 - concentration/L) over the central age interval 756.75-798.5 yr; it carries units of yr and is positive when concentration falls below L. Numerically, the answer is 4.3 yr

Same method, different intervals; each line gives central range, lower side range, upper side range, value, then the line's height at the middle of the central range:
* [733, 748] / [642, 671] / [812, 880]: 3.0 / 7.22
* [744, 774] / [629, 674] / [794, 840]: 7.1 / 7.46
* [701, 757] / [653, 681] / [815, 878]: 6.8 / 7.26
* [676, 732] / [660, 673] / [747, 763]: -3.3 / 6.71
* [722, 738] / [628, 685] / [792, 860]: 1.7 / 7.44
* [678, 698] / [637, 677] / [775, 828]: 1.7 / 7.76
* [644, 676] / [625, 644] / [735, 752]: -4.0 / 7.04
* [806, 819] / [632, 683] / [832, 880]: -1.8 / 6.32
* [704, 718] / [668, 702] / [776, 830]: 0.5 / 7.25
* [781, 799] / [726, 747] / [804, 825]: -0.9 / 6.87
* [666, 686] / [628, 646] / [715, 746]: -1.2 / 7.14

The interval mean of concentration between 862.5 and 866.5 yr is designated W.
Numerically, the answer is 3.76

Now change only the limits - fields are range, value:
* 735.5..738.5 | 6.02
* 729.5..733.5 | 6.75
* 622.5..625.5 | 8.22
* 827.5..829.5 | 7.23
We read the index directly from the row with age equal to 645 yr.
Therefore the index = 7.74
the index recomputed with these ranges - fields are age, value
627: 7.495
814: 7.488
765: 5.535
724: 7.012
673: 8.475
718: 7.736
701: 6.895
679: 7.594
